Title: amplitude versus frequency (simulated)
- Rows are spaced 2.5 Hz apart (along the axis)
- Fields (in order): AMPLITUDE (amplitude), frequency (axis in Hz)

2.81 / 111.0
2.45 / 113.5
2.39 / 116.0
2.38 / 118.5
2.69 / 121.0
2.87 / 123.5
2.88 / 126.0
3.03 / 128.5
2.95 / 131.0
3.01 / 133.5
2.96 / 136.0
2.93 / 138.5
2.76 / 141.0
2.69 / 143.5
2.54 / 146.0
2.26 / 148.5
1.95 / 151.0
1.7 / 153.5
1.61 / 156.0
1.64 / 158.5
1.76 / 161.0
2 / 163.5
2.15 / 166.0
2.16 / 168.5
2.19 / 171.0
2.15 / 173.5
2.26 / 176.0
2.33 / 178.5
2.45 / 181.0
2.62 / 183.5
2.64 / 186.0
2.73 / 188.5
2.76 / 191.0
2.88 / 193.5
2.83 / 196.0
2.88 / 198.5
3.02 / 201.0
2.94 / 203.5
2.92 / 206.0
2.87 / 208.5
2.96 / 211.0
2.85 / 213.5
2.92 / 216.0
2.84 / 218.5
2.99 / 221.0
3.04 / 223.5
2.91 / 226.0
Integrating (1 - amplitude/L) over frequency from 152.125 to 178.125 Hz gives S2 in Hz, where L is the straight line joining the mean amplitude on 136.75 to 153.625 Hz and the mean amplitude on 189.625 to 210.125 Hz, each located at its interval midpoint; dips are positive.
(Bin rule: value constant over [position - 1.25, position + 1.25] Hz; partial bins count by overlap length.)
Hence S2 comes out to 6.5 Hz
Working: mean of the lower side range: 2.47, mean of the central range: 1.97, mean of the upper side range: 2.89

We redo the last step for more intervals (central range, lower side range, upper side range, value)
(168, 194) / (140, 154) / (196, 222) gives 1.9 Hz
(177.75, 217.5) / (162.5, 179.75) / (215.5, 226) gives -3.2 Hz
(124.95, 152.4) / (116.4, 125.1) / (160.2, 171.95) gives -3.5 Hz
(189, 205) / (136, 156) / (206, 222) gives -0.6 Hz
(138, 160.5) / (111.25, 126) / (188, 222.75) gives 4.2 Hz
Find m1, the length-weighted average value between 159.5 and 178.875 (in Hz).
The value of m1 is 2.11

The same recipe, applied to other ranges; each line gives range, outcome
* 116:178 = 2.4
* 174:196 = 2.58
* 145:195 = 2.24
